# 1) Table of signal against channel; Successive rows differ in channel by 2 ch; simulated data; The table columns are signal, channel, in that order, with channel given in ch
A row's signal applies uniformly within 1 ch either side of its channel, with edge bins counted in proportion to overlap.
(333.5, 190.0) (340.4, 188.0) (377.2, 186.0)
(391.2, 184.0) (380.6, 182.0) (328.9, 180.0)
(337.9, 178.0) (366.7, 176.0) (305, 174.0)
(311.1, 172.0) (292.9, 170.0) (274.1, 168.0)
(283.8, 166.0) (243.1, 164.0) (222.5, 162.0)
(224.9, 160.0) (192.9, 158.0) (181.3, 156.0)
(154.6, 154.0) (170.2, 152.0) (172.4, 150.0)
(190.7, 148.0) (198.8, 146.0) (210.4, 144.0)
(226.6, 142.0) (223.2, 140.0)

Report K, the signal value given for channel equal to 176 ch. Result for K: 366.7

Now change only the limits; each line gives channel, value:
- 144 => 210.4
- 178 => 337.9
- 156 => 181.3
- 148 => 190.7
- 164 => 243.1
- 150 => 172.4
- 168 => 274.1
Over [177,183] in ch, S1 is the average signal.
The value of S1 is 349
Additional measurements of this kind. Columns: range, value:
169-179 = 323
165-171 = 284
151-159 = 175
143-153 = 188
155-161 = 200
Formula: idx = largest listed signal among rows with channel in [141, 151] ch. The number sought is 226.6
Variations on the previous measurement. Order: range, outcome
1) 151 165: 243.1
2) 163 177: 366.7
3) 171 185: 391.2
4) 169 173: 311.1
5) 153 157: 181.3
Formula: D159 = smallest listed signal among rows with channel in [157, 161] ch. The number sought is 192.9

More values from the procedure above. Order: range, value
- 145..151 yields 172.4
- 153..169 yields 154.6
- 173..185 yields 305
